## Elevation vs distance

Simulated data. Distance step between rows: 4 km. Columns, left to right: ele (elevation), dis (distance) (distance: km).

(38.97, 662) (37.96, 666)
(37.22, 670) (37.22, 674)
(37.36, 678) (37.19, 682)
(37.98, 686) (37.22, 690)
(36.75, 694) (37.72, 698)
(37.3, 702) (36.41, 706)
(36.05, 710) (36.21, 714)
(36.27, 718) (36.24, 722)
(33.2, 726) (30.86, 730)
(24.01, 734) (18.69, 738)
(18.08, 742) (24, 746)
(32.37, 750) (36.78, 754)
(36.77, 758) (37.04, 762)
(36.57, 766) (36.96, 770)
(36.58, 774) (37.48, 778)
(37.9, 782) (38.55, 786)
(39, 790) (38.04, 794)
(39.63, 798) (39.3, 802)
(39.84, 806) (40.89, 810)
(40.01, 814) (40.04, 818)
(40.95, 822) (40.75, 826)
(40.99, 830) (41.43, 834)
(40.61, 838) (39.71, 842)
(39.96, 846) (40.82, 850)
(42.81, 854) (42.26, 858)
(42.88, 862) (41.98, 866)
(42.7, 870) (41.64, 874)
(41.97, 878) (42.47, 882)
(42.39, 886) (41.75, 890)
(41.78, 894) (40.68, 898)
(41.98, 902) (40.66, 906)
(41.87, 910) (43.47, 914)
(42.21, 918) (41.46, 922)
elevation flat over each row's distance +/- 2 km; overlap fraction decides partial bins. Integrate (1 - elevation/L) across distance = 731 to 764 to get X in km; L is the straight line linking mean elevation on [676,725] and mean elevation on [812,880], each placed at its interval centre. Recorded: 8.4 km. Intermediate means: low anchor 36.8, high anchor 41.3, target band 28.5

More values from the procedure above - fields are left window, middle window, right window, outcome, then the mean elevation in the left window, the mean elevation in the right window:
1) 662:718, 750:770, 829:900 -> 1.33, 37.2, 41.6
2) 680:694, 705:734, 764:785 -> 2.38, 37.4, 37.2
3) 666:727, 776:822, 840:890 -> 0.71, 36.8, 41.8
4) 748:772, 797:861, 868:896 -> -1.94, 36.1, 42.1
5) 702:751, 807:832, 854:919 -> -2.28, 30.4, 42.1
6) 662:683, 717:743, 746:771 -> 5.55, 37.5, 35.1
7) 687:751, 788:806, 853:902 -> -1.02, 32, 42.1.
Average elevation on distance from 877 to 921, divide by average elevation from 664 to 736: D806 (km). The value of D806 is 1.17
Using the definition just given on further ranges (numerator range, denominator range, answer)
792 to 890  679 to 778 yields 1.22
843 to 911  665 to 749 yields 1.25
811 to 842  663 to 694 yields 1.08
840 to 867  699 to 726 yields 1.14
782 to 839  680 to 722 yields 1.08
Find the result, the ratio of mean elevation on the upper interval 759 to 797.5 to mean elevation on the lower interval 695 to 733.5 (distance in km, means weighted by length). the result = 1.1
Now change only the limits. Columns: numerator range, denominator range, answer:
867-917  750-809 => 1.11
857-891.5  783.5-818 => 1.07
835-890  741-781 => 1.24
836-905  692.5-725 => 1.14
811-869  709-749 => 1.40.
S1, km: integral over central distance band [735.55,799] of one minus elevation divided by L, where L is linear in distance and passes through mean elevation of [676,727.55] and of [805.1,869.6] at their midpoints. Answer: 8.15 km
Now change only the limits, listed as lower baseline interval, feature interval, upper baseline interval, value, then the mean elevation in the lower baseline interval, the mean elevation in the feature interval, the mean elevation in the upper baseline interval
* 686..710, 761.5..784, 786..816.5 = 1.0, 37.1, 37.1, 39.5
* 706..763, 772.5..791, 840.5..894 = -1.5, 31.3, 37.9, 41.8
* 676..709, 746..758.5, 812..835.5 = 1.8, 37.2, 33.3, 40.7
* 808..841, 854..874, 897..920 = -0.6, 40.7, 42.4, 41.9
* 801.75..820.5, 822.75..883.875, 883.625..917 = -0.9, 40.1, 41.5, 41.8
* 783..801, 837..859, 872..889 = -0.1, 38.8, 41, 42.1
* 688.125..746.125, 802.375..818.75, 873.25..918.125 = -1.3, 32.2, 40.1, 41.9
